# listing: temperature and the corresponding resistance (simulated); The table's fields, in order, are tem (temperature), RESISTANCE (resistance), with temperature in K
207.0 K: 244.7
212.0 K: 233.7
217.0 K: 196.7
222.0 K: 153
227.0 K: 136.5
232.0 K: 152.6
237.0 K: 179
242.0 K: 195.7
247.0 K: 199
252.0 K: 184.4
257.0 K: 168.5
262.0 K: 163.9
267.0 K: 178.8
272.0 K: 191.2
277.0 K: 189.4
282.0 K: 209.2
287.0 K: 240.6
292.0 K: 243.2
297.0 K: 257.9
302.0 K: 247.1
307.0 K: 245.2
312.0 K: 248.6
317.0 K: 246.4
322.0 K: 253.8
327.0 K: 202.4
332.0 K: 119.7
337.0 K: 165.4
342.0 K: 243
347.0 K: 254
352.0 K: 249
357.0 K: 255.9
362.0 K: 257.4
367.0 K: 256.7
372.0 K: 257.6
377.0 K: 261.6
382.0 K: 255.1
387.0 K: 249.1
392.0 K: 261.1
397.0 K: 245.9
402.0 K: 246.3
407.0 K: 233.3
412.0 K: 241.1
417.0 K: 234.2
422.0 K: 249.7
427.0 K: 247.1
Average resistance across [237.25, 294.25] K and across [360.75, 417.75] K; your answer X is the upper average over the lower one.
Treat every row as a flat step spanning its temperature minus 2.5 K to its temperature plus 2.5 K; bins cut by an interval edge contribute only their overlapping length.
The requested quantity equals 1.28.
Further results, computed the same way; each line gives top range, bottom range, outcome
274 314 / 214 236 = 1.44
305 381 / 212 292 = 1.26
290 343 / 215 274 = 1.28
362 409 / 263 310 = 1.14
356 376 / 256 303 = 1.23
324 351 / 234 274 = 1.10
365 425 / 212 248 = 1.41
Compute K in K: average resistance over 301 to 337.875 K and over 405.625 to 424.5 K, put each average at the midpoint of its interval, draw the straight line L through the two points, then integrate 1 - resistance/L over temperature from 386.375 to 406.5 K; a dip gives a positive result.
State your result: -1.2 K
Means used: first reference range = 217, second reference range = 240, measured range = 249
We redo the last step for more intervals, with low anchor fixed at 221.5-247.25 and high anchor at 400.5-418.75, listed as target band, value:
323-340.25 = 2.7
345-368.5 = -4.0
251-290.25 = -1.9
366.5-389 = -3.0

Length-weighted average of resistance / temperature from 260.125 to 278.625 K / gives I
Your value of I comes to 181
